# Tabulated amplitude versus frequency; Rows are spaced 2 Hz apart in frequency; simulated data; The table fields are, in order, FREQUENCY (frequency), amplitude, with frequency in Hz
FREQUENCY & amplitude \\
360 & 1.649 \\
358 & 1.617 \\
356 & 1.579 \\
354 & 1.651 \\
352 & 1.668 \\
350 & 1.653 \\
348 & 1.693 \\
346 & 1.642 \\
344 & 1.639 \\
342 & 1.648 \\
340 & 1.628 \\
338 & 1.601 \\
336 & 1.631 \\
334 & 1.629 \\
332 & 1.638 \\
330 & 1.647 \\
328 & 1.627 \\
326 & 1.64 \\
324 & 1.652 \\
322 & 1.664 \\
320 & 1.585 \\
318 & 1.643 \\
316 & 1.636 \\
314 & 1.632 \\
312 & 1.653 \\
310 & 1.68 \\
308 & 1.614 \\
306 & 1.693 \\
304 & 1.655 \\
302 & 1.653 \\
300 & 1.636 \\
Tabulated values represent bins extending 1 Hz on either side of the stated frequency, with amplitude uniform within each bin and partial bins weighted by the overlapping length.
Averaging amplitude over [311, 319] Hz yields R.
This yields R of 1.64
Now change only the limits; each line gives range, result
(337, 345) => 1.63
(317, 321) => 1.61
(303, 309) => 1.65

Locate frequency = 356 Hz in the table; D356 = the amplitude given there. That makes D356 1.579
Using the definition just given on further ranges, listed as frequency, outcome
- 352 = 1.668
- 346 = 1.642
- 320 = 1.585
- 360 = 1.649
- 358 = 1.617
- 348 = 1.693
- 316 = 1.636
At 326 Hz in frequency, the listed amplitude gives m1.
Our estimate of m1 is 1.64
